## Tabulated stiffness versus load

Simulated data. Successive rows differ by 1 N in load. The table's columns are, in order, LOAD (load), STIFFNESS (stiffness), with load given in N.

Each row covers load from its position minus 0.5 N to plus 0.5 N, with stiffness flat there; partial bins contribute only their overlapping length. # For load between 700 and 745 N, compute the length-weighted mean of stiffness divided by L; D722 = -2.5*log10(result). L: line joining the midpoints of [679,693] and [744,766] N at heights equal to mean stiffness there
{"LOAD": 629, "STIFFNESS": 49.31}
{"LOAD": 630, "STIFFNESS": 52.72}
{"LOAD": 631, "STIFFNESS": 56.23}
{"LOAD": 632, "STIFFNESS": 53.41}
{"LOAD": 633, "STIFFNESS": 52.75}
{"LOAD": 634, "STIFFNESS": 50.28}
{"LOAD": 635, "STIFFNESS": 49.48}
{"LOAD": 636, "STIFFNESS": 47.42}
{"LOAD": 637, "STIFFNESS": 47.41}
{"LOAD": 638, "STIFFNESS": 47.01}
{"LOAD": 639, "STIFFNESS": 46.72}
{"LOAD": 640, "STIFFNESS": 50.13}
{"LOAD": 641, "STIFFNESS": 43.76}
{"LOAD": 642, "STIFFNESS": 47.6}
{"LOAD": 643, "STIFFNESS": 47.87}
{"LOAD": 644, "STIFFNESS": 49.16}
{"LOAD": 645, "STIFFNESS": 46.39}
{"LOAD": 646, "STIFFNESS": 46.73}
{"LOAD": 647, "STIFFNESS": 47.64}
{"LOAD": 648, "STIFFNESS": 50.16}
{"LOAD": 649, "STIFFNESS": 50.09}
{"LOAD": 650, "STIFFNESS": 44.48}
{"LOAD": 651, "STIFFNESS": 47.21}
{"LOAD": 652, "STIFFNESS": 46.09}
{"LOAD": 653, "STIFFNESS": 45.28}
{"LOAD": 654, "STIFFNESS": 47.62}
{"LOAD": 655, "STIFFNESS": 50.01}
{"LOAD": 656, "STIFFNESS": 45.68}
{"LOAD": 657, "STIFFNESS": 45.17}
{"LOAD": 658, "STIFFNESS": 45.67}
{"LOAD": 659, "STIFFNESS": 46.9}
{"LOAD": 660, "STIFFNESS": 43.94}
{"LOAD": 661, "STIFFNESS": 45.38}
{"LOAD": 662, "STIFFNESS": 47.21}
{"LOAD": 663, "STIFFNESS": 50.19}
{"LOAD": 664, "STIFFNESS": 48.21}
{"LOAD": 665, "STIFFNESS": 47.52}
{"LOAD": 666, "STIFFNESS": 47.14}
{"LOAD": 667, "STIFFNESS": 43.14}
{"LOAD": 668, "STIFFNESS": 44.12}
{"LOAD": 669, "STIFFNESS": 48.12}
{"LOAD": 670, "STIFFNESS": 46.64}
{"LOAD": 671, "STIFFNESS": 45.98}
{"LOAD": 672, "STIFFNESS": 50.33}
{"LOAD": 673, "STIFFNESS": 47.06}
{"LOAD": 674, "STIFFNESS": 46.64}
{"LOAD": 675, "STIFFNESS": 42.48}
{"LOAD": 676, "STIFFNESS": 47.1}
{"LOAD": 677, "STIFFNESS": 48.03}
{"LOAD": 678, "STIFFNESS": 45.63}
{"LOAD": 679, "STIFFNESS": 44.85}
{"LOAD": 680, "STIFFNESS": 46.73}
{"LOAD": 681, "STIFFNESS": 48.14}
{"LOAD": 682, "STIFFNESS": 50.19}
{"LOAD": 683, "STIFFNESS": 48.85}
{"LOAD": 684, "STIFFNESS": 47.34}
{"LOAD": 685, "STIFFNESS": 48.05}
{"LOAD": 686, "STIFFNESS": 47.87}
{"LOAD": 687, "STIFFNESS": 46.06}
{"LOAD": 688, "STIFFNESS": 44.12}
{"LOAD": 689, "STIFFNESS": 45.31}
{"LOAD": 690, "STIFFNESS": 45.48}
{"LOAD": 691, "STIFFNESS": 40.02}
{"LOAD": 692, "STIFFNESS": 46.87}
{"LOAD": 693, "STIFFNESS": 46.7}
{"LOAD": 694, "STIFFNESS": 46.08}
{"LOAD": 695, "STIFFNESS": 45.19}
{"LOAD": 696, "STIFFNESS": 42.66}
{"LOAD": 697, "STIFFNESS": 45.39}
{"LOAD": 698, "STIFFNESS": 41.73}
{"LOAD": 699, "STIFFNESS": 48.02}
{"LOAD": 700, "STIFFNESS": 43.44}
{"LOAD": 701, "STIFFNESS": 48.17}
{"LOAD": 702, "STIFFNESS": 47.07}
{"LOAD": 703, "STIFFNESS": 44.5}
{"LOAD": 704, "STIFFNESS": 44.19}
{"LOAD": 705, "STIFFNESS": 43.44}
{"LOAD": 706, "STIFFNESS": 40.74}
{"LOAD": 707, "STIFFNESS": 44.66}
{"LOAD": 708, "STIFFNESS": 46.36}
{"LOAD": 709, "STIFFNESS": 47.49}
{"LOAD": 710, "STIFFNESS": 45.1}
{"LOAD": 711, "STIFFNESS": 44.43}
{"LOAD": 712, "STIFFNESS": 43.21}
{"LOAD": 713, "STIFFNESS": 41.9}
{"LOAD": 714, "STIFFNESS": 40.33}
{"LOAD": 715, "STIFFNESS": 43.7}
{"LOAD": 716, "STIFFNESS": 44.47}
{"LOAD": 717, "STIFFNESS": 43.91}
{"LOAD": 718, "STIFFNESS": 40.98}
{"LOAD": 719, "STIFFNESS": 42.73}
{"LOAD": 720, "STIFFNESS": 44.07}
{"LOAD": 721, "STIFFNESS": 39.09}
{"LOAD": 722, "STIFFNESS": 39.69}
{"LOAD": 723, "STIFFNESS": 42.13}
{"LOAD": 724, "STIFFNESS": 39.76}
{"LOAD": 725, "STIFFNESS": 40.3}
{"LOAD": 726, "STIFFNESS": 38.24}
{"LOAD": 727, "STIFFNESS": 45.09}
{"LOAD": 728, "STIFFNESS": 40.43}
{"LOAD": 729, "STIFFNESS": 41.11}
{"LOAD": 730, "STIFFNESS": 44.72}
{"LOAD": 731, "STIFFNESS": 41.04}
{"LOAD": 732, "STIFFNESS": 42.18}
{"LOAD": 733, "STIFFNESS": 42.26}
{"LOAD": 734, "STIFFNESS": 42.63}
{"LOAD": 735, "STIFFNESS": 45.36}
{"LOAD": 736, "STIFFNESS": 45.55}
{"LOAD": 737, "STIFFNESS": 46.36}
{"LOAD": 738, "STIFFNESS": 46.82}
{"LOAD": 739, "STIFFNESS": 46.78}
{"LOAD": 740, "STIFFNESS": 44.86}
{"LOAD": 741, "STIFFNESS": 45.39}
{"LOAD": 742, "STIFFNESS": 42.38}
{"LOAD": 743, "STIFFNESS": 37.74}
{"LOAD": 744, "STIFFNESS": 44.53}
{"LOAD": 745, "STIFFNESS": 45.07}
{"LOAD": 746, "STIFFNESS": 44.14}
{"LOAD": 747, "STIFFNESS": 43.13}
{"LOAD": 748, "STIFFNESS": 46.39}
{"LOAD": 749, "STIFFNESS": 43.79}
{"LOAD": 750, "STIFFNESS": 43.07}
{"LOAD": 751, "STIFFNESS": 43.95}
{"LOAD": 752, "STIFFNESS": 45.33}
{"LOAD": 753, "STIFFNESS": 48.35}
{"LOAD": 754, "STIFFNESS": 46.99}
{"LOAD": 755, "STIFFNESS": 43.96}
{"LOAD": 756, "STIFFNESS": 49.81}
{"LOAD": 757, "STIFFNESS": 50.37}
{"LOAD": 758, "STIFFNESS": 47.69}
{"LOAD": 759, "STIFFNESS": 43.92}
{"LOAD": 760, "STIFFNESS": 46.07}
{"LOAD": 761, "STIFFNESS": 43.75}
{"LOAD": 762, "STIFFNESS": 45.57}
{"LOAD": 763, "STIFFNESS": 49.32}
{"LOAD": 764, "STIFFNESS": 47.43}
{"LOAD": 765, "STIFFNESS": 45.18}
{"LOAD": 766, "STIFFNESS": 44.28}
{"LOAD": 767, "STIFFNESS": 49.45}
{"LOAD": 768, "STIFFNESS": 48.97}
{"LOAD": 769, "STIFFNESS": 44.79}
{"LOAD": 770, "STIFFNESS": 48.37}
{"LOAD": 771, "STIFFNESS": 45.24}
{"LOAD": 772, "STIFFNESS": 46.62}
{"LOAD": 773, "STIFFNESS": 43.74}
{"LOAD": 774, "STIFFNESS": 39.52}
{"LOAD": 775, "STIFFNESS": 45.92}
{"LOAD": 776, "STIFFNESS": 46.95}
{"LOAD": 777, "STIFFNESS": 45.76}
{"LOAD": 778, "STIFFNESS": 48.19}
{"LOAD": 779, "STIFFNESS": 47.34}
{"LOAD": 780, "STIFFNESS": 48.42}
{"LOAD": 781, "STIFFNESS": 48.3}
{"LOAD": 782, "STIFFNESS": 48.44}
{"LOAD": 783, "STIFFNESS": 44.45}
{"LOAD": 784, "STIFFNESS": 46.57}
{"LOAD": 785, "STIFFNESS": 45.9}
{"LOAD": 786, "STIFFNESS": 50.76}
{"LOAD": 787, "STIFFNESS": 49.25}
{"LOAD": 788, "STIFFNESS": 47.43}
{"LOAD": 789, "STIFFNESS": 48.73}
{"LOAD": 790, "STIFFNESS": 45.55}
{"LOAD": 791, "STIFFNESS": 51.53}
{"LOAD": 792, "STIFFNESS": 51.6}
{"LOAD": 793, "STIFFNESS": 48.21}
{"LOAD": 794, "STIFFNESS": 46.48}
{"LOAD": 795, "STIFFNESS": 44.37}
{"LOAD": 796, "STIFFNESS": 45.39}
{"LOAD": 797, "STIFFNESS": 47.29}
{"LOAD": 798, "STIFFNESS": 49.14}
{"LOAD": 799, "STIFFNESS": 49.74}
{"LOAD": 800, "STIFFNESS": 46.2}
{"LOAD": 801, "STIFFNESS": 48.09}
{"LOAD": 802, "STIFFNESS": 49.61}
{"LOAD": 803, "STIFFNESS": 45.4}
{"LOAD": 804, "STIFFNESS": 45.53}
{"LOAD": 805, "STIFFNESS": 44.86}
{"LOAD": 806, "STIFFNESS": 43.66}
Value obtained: 0.068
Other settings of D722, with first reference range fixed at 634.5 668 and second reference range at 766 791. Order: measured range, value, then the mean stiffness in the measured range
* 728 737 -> 0.09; 43.1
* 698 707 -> 0.05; 44.8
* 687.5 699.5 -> 0.05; 44.8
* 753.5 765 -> 0.00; 46.7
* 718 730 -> 0.14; 41.3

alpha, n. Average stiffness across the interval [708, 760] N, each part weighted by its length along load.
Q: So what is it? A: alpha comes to 43.8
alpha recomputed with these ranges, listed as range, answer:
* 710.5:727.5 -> 42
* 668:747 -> 44.5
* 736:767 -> 45.5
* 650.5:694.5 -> 46.5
